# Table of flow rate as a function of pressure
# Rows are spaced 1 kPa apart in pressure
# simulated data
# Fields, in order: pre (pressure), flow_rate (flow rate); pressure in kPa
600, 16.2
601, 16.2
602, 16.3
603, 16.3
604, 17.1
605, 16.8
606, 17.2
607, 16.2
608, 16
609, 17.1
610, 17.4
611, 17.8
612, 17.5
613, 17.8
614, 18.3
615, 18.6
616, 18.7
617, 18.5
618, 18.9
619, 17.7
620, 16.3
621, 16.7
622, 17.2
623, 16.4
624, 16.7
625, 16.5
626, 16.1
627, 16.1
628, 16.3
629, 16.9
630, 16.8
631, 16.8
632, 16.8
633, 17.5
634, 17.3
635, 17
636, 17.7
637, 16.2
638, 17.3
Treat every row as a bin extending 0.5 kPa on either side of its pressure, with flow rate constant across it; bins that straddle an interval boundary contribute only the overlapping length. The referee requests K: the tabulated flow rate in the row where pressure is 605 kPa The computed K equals 16.8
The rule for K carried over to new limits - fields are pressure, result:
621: 16.7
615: 18.6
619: 17.7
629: 16.9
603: 16.3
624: 16.7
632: 16.8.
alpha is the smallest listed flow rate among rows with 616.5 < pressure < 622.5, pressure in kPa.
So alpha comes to 16.3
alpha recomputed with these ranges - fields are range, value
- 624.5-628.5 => 16.1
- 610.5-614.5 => 17.5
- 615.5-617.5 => 18.5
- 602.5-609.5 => 16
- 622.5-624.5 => 16.4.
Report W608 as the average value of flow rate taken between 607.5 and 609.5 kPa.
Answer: 16.6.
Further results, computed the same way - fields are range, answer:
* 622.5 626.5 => 16.4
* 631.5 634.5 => 17.2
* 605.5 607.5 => 16.7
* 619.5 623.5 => 16.6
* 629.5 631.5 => 16.8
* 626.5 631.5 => 16.6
